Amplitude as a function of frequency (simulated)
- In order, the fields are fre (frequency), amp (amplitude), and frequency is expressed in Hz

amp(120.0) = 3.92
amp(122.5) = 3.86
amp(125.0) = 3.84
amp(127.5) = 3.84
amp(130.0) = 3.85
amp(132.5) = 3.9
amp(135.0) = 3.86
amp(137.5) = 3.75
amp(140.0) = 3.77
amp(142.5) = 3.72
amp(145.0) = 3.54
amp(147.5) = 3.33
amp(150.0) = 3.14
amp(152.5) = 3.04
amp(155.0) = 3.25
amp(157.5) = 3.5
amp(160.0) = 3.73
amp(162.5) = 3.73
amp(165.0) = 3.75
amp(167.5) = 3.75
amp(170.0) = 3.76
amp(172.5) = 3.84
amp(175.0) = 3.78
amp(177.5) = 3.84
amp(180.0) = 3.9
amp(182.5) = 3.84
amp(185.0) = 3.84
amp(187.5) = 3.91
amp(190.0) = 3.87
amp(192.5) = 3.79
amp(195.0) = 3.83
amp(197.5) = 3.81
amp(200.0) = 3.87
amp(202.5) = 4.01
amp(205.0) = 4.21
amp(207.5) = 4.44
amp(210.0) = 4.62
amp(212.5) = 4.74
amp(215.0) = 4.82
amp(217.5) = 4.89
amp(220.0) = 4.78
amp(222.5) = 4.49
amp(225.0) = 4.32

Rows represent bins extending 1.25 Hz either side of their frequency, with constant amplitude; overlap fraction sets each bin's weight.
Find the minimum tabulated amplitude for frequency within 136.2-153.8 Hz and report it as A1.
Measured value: 3.04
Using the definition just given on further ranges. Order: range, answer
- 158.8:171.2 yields 3.73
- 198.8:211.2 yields 3.87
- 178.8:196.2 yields 3.79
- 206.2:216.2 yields 4.44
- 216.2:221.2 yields 4.78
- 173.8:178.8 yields 3.78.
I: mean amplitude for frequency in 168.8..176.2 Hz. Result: 3.79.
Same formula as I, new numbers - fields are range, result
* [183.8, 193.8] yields 3.85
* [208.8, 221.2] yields 4.77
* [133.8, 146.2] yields 3.73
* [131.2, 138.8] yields 3.84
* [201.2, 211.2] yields 4.32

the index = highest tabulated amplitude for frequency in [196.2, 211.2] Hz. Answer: 4.62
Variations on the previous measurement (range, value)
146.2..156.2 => 3.33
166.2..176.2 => 3.84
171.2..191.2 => 3.91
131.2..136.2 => 3.9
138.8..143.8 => 3.77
